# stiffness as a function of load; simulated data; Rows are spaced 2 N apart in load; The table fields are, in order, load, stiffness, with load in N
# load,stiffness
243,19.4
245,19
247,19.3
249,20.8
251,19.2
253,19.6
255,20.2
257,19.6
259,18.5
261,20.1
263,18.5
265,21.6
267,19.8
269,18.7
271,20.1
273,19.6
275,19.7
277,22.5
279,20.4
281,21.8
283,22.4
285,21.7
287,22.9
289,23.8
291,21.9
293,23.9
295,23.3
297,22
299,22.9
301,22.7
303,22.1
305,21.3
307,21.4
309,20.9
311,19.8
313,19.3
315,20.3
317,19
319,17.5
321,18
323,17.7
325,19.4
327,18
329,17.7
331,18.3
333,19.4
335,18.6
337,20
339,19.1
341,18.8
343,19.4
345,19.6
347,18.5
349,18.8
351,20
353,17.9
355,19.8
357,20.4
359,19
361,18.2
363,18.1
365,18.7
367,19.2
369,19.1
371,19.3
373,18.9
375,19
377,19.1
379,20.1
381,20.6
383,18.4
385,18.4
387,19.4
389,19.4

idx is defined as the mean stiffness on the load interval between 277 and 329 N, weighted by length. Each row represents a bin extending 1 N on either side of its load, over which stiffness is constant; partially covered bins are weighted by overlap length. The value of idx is 20.9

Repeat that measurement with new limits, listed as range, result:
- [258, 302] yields 21.3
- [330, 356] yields 19.1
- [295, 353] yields 19.7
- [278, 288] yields 21.8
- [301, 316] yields 20.9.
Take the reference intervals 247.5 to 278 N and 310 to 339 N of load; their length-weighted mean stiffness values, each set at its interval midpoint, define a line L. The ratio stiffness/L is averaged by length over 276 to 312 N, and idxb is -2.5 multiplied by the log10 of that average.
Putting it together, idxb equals -0.14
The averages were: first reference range 19.9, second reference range 18.8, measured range 22.1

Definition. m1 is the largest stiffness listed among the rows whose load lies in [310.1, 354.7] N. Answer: 20.3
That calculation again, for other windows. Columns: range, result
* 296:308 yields 22.9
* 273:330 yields 23.9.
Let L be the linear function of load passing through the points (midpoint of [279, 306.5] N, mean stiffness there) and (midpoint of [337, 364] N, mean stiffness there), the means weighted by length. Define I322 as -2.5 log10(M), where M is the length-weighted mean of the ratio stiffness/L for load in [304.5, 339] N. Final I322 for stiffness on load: 0.09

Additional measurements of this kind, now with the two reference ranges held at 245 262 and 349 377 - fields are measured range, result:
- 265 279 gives -0.037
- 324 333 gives 0.044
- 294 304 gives -0.167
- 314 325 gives 0.040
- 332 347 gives -0.003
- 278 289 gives -0.134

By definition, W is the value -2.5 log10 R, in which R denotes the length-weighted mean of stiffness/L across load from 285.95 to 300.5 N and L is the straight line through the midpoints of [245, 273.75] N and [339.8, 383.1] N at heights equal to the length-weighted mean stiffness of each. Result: -0.18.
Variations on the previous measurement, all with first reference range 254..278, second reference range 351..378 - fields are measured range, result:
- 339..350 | 0.01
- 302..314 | -0.07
